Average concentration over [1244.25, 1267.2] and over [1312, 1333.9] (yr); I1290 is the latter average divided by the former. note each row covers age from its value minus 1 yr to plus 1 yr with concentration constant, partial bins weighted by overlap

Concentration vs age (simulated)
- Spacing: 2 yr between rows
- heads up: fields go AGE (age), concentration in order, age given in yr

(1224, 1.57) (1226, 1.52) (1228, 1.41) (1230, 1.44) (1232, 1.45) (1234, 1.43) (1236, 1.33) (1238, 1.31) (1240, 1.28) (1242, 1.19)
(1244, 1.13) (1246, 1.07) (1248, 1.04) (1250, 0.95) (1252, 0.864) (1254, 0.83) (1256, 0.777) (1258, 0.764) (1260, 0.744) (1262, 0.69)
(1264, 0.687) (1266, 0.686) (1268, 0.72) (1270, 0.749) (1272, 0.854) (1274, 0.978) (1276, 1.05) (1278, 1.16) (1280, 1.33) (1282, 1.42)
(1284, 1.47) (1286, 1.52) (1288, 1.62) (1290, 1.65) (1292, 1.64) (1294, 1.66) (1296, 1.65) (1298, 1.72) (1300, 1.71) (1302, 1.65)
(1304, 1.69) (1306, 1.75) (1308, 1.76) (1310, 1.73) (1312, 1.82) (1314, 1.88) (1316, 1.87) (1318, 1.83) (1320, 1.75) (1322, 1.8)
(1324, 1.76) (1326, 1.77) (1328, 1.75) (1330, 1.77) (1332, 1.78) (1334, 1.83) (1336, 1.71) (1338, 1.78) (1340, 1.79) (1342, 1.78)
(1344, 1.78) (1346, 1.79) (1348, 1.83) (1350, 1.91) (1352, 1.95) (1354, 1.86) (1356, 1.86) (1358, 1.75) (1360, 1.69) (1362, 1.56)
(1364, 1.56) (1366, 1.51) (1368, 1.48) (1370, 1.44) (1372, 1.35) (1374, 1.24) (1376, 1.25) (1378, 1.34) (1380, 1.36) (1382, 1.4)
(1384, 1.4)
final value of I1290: 2.2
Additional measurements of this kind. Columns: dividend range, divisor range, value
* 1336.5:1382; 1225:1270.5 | 1.55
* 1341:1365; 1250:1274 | 2.29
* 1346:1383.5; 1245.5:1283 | 1.73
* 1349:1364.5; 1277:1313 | 1.10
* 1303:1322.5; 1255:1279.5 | 2.15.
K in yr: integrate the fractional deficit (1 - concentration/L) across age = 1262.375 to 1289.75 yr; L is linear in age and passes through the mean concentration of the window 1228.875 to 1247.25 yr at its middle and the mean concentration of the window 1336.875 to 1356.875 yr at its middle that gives 7.1 yr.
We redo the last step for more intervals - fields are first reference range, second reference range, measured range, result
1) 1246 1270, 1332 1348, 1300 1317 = -4.33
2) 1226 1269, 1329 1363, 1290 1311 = -3.59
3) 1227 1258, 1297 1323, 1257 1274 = 7.64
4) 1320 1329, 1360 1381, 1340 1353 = -1.91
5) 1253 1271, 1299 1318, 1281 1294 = -2.59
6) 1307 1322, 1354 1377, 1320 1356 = -2.71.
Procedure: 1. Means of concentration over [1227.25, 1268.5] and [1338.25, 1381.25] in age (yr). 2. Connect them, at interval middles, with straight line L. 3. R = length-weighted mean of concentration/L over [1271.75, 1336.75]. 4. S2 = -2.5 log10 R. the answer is -0.210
